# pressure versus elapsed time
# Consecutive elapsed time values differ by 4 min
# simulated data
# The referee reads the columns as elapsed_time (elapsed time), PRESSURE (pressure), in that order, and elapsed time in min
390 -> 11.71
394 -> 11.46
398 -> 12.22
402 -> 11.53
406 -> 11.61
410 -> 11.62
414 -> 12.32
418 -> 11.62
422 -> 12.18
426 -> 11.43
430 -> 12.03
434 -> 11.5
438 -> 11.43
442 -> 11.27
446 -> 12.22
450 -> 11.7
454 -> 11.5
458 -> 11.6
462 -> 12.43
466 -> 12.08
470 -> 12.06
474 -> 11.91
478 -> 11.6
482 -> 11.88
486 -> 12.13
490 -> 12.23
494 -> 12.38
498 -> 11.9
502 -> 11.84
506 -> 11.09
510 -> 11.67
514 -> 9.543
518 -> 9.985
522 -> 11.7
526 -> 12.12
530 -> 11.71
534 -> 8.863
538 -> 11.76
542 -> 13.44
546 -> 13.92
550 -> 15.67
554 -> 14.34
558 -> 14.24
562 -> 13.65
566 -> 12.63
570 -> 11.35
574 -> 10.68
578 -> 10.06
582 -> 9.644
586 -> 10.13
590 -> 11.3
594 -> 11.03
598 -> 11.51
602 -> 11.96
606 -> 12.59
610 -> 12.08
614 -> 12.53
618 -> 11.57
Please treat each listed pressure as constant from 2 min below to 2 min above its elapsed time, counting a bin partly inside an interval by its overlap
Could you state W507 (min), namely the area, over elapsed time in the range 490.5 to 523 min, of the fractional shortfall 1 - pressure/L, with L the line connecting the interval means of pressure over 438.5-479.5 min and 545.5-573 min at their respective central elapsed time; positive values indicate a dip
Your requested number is 3.46 min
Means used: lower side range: 11.8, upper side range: 13.6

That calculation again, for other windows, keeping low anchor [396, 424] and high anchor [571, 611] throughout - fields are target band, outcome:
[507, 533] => 0.81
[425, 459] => 0.27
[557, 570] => -2.22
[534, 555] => -3.81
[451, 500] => -1.63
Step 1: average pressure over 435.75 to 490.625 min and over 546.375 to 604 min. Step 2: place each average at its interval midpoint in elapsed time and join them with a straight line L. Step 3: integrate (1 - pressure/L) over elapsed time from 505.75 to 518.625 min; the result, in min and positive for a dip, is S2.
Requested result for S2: 1.5 min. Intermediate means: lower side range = 11.8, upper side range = 12.1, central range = 10.6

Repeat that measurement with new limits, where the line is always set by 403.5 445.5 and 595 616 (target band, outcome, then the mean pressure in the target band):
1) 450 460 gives 0.17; 11.6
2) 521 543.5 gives 0.72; 11.6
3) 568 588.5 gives 2.78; 10.4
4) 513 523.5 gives 1.30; 10.4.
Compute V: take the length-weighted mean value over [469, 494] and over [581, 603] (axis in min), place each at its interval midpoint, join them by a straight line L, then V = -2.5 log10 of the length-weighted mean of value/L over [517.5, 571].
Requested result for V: -0.112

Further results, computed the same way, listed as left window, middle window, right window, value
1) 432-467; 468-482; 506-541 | -0.035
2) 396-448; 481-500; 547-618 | -0.019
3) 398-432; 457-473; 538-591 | -0.005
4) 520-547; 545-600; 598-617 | -0.010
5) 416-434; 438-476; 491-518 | -0.023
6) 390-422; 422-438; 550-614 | 0.011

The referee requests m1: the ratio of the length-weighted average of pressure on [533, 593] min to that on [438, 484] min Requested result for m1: 1.03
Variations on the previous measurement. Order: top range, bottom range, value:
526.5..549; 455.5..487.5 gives 1.01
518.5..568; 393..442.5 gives 1.09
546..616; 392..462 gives 1.03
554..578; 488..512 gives 1.05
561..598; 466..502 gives 0.93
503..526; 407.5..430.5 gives 0.92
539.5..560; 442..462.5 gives 1.21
